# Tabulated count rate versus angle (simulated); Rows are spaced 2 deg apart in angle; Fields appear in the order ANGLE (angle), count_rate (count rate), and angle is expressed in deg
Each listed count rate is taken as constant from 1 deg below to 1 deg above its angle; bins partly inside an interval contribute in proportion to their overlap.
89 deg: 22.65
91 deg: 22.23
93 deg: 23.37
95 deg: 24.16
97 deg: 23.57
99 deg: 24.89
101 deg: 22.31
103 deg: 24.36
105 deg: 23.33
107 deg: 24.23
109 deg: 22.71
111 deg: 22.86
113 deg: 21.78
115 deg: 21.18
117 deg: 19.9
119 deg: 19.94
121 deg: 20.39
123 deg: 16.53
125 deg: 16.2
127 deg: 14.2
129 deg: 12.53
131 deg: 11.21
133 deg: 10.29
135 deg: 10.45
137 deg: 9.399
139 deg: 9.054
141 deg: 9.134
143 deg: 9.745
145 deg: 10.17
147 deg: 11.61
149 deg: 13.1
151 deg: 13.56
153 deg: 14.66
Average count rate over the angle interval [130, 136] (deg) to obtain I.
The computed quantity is 10.7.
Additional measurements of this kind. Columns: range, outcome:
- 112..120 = 20.7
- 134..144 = 9.56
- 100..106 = 23.3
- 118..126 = 18.3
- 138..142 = 9.09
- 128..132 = 11.9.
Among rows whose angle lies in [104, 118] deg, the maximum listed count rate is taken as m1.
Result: 24.23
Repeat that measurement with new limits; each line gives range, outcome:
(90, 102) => 24.89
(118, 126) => 20.39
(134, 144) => 10.45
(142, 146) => 10.17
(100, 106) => 24.36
